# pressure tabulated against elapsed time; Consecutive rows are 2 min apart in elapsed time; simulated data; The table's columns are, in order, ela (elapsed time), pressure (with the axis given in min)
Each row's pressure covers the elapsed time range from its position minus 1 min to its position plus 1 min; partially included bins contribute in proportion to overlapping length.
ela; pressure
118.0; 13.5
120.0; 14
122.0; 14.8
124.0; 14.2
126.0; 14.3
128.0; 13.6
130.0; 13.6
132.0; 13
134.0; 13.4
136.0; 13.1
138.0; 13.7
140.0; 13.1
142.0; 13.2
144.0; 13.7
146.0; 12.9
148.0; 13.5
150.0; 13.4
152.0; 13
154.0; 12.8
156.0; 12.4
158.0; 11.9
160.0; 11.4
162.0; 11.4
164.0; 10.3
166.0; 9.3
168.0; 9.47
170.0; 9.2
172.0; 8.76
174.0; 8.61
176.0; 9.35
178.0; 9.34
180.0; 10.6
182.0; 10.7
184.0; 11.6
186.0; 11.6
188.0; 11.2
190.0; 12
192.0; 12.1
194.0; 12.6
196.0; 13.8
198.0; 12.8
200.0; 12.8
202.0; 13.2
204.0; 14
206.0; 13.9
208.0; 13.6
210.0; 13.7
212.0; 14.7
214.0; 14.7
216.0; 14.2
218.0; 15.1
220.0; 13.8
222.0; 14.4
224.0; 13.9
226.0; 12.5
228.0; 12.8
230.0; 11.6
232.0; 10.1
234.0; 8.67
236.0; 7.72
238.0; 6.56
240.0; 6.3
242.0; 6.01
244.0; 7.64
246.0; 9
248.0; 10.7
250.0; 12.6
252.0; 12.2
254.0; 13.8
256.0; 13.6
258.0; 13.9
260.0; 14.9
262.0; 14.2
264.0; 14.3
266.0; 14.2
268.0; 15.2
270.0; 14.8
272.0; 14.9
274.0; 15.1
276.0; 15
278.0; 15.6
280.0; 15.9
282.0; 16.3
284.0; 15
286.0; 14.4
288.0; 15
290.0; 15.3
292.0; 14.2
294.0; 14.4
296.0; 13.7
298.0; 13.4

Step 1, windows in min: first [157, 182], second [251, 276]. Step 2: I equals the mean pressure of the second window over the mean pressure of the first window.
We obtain 1.4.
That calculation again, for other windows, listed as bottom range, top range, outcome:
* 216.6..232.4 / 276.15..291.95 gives 1.16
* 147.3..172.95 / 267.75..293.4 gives 1.34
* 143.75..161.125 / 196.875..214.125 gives 1.07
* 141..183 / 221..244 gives 0.89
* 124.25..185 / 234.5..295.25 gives 1.09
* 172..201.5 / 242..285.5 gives 1.20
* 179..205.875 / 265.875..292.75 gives 1.23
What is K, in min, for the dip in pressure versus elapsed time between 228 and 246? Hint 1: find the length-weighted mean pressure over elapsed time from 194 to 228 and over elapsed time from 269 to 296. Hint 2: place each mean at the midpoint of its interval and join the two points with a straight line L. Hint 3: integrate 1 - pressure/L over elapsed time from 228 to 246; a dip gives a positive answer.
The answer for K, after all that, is 7.36 min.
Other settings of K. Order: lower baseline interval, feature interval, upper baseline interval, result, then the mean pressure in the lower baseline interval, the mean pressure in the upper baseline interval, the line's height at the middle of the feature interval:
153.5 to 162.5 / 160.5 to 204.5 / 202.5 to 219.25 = 6.57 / 12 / 14.2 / 13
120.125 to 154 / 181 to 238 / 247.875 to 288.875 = 6.07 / 13.5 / 14.4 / 14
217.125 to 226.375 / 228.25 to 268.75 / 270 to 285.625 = 9.72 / 14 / 15.3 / 14.6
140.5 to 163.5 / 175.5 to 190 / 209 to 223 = 2.92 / 12.6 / 14.4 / 13.5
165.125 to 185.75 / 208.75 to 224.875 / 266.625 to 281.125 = -3.03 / 9.76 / 15.2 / 12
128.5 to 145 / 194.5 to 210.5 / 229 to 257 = -3.34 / 13.4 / 9.75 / 11.1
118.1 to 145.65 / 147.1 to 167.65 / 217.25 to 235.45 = 2.25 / 13.6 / 12.4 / 13.3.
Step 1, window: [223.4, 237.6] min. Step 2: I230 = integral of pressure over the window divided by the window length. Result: 10.8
